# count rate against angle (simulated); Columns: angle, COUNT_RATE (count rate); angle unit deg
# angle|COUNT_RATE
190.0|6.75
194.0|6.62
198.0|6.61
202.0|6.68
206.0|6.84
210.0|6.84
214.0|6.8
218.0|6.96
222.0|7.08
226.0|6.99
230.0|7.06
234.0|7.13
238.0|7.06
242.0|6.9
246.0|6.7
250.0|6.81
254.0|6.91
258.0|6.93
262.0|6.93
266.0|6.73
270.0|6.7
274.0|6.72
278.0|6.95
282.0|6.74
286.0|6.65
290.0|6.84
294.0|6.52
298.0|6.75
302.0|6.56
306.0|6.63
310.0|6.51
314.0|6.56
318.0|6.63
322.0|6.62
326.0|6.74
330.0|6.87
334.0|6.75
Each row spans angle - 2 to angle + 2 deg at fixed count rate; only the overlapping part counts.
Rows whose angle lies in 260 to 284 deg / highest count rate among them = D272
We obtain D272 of 6.95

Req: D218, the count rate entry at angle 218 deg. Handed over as 6.96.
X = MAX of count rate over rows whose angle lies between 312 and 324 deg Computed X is 6.63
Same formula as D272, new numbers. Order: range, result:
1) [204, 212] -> 6.84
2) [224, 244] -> 7.13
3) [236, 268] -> 7.06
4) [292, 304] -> 6.75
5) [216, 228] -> 7.08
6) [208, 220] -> 6.96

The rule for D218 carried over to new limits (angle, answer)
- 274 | 6.72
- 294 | 6.52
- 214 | 6.8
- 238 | 7.06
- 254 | 6.91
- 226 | 6.99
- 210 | 6.84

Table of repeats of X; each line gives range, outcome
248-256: 6.91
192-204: 6.68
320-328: 6.74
